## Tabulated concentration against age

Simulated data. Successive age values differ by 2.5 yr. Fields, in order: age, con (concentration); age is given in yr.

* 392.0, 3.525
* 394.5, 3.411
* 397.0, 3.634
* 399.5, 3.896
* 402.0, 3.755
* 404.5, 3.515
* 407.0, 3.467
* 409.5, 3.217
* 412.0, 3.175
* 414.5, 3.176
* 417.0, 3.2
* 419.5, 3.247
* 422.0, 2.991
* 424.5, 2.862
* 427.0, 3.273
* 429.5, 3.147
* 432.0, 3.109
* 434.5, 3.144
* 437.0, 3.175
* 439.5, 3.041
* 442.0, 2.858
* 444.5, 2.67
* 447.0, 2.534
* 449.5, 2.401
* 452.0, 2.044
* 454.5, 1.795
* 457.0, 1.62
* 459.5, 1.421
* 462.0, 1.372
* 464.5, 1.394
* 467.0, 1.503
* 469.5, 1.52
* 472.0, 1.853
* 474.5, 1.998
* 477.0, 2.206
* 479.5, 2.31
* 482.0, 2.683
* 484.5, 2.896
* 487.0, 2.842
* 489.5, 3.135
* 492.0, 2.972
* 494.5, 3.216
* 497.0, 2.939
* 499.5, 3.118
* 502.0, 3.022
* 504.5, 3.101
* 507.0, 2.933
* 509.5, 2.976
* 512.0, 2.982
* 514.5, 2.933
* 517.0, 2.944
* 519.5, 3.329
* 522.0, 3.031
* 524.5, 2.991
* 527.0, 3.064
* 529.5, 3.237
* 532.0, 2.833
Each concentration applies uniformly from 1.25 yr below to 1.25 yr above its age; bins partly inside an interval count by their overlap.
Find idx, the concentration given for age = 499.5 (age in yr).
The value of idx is 3.118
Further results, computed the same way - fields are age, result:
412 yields 3.175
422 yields 2.991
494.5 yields 3.216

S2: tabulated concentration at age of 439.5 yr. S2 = 3.041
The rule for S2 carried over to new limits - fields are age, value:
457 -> 1.62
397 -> 3.634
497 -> 2.939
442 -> 2.858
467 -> 1.503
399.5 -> 3.896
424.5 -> 2.862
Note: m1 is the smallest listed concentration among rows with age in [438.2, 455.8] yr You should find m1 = 1.795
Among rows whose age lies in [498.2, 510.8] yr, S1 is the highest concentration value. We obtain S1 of 3.118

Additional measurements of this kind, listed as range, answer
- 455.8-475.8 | 1.998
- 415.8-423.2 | 3.247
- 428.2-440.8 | 3.175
